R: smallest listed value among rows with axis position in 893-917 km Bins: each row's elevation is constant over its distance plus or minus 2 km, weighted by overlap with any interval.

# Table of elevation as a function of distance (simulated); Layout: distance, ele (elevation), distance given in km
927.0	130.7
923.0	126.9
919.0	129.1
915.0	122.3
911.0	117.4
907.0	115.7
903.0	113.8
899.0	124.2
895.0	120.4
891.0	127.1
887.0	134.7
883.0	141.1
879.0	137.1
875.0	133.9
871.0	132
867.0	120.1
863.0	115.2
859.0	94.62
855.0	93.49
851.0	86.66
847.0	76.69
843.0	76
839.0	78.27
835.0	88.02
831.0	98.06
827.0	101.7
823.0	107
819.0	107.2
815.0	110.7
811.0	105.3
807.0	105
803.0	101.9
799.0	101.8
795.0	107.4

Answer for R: 113.8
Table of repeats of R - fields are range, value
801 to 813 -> 101.9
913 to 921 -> 122.3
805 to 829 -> 101.7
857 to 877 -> 94.62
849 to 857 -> 86.66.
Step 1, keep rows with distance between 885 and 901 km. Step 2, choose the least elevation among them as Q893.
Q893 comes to 120.4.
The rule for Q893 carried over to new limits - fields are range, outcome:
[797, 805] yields 101.8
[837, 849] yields 76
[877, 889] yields 134.7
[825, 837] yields 88.02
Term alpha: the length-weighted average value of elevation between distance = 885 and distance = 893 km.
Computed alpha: 131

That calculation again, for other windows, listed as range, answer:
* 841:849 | 76.3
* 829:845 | 85.1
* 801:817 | 106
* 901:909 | 115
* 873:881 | 136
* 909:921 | 123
